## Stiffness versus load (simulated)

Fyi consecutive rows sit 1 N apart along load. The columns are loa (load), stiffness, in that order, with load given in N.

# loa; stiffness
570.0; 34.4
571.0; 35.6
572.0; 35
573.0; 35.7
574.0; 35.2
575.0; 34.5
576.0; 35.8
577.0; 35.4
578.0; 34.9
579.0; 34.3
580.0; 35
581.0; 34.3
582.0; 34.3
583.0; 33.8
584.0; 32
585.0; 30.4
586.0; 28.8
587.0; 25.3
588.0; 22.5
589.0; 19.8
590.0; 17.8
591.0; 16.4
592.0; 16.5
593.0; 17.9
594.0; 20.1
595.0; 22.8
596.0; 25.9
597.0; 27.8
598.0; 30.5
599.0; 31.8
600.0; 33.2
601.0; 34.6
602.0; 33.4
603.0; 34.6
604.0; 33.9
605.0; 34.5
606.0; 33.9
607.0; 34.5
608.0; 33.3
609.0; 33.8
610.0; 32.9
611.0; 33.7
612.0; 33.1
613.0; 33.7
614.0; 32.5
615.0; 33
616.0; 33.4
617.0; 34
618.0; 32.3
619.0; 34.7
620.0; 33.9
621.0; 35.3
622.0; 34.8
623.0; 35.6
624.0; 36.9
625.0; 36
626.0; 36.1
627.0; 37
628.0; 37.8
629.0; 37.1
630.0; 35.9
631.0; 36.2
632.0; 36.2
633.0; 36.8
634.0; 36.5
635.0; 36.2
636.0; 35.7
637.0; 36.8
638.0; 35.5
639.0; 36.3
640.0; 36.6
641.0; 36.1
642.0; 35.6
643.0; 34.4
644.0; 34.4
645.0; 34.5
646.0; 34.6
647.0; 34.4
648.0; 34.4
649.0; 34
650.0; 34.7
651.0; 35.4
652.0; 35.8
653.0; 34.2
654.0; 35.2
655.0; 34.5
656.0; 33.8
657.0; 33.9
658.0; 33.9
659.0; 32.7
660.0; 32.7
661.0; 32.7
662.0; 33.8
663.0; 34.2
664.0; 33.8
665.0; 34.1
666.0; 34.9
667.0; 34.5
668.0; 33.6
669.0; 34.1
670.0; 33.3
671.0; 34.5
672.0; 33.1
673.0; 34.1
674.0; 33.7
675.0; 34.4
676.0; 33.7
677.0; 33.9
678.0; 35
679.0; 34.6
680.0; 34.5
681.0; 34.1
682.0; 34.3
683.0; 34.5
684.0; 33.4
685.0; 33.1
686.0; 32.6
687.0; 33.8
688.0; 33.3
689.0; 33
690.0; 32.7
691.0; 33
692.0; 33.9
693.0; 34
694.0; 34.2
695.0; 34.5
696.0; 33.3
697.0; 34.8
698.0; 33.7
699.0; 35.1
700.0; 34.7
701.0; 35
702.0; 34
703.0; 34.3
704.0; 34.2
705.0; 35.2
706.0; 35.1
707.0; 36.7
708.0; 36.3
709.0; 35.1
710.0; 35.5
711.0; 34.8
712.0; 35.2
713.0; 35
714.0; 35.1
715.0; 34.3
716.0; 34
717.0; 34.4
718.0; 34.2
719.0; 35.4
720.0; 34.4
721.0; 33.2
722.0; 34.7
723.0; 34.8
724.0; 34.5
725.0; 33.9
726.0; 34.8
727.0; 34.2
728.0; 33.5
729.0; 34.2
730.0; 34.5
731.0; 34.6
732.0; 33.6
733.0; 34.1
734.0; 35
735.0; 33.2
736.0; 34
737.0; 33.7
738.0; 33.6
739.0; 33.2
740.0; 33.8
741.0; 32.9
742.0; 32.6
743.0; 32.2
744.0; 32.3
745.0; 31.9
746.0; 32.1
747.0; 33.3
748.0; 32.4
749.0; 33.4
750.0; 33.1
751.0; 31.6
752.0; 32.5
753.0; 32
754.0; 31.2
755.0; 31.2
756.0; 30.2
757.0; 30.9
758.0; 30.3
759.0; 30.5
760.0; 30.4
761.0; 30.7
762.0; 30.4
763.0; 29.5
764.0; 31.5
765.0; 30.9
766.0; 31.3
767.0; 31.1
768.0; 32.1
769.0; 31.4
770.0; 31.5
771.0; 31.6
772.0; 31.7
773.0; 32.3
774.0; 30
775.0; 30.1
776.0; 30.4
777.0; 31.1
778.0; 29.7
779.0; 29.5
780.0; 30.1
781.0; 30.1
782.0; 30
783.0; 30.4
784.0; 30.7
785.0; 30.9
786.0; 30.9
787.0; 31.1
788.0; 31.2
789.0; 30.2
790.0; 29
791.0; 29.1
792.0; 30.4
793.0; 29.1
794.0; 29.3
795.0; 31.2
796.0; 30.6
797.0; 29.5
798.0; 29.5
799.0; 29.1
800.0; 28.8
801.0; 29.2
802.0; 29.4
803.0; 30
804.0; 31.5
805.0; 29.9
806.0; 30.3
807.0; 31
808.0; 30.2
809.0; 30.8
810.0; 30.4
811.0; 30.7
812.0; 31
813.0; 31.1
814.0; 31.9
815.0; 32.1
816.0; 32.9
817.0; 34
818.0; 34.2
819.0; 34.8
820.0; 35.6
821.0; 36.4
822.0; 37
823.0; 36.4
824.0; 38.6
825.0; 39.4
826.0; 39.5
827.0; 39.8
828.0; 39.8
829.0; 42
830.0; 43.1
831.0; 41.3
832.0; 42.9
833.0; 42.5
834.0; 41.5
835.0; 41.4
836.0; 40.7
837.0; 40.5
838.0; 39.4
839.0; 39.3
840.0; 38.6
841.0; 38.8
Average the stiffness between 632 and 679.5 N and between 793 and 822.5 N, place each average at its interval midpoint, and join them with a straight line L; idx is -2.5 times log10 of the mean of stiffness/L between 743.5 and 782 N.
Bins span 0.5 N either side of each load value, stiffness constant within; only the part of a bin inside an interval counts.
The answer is 0.04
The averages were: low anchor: 34.6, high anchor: 31.4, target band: 31.2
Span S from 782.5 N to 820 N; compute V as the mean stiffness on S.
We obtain 30.8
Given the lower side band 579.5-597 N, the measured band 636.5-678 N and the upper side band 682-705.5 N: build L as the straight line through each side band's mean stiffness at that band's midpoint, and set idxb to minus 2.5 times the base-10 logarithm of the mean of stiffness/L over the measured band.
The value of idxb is -0.114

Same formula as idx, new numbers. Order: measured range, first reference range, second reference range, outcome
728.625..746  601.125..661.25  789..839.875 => 0.03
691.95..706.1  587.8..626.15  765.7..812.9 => -0.13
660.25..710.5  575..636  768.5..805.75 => -0.10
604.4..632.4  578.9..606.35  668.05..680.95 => -0.15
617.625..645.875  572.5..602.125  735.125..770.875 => -0.20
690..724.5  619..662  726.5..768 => -0.04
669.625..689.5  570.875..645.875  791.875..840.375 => -0.02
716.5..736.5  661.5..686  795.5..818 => -0.05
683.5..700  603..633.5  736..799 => -0.02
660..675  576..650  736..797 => -0.06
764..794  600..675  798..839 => 0.15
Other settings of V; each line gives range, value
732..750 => 33.2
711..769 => 32.9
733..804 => 31.2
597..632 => 34.3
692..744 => 34.3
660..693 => 33.8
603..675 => 34.6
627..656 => 35.6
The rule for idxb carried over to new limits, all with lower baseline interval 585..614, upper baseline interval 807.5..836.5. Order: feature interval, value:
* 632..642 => -0.208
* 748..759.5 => 0.085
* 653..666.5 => -0.105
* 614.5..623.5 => -0.166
